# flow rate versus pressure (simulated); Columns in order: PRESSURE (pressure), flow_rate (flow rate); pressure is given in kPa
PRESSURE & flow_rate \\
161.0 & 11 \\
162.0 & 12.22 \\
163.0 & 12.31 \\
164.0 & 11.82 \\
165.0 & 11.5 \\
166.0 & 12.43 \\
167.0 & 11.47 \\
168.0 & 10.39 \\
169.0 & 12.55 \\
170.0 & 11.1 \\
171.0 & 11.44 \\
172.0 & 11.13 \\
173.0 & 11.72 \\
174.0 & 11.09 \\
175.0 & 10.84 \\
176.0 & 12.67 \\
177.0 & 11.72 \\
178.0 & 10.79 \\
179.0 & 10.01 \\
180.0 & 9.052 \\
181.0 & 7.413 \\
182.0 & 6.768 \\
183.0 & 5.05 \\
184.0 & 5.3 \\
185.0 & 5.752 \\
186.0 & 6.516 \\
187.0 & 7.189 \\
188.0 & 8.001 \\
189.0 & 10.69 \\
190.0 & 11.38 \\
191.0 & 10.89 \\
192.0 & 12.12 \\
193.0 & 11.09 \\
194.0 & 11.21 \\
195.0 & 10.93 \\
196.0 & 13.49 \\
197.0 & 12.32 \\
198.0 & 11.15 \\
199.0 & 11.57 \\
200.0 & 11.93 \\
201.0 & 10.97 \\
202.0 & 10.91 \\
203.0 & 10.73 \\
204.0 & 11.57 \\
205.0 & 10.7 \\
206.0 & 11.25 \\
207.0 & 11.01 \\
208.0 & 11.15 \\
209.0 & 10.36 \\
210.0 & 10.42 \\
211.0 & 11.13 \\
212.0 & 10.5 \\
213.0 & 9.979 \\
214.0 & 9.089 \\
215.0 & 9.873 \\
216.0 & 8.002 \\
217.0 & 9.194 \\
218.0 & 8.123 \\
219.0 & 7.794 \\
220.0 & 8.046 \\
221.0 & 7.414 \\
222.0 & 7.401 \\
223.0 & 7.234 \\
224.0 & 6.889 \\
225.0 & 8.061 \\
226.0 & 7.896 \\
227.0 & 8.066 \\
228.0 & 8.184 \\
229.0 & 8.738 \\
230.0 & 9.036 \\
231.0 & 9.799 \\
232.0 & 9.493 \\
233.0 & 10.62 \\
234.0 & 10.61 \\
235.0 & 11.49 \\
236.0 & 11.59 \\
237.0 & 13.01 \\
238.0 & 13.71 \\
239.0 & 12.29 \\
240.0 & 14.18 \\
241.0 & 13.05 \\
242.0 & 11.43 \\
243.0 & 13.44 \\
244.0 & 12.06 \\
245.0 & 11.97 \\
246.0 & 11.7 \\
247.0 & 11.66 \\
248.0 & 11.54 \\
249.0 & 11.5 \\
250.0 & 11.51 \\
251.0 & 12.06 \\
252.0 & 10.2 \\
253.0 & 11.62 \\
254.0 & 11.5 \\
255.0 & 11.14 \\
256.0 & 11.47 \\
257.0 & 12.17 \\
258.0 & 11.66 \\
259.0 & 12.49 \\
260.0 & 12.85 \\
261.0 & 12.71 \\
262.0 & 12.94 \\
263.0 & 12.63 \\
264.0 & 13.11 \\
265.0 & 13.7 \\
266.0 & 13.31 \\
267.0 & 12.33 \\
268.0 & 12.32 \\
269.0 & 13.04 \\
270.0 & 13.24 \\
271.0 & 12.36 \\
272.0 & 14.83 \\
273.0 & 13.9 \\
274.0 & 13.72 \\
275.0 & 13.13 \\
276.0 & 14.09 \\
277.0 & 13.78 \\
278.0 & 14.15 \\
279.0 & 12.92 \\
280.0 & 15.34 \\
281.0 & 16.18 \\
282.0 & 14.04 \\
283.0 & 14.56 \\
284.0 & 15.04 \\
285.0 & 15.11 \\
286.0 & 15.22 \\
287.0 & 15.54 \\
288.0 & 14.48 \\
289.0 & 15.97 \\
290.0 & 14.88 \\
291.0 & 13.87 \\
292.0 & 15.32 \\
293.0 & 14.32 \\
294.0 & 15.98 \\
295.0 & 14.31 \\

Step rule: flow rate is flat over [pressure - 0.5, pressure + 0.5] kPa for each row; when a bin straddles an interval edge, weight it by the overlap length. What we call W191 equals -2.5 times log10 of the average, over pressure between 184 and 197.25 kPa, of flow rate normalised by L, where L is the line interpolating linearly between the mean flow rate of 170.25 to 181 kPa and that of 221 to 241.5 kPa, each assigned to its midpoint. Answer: 0.08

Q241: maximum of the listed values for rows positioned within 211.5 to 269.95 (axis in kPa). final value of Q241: 14.18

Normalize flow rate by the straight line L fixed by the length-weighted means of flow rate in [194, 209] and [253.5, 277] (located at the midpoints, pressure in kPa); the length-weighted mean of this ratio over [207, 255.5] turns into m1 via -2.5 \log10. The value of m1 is 0.17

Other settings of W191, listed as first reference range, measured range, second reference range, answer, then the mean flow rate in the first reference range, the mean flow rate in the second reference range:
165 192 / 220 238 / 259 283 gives 0.27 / 9.82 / 13.5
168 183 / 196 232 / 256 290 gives 0.20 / 10.4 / 13.7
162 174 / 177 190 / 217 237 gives 0.34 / 11.6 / 8.88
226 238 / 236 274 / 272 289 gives -0.03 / 10.1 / 14.5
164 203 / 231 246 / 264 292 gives 0.05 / 10.4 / 14.1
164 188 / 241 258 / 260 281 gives 0.08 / 9.74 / 13.4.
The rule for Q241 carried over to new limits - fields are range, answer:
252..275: 14.83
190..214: 13.49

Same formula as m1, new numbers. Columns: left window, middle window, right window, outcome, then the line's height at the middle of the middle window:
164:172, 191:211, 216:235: -0.152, 9.82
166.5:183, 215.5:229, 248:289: 0.440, 11.9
